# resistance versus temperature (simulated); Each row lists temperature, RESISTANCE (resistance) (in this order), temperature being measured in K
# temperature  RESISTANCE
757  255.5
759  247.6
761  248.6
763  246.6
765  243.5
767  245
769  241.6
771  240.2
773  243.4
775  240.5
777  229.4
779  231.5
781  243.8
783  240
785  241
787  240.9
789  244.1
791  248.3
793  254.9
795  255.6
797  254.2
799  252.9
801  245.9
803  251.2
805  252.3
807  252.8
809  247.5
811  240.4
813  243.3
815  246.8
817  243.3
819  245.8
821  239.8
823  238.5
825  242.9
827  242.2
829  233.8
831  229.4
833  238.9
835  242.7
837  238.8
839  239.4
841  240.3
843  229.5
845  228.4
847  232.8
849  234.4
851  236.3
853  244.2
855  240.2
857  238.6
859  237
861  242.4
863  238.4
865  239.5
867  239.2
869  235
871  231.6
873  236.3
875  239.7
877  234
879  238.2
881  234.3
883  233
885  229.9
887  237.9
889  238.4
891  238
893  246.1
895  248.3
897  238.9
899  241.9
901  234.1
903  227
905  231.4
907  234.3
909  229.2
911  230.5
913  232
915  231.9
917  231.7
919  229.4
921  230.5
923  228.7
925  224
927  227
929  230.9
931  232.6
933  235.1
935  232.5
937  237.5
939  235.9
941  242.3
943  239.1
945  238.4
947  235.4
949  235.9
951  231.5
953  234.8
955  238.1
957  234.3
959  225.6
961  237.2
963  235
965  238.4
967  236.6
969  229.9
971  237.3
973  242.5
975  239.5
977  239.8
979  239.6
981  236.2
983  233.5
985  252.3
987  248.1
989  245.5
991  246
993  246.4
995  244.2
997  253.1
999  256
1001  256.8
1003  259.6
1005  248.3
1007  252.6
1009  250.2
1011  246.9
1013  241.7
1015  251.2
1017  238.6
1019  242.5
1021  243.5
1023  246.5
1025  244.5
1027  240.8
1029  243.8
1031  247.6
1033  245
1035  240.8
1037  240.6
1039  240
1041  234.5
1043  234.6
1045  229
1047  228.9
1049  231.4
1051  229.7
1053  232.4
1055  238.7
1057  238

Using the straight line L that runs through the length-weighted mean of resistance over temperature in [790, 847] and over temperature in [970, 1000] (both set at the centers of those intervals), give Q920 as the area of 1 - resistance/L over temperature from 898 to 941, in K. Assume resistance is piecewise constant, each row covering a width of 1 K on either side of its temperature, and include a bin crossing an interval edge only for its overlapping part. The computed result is 2.06 K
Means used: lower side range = 243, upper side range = 244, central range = 232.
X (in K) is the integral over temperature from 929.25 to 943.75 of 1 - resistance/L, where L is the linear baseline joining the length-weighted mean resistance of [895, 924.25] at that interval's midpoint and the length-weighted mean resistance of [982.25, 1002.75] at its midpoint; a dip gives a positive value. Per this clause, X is 0.1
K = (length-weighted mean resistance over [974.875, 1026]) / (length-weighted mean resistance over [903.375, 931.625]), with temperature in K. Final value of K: 1.07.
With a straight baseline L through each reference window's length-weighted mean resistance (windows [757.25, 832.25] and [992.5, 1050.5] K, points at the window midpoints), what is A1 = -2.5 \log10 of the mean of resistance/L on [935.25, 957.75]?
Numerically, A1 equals 0.03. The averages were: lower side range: 244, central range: 237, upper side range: 244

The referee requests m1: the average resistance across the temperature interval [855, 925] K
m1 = 235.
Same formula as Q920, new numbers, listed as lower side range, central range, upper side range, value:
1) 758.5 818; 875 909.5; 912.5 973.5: 0.18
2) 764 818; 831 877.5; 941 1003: 1.20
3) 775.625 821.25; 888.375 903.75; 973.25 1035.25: 0.40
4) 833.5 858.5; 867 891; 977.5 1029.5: 0.35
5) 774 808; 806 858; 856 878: 0.36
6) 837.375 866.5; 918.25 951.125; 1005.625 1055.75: 0.75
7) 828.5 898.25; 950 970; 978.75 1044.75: 0.68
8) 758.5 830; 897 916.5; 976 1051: 0.90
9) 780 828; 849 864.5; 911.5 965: 0.12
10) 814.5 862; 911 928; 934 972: 0.50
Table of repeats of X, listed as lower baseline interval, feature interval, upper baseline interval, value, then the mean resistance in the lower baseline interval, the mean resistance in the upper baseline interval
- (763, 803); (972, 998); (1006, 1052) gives -0.2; 244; 241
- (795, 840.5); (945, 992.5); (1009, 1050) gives 0.7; 244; 241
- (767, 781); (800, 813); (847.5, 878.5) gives -0.5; 239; 238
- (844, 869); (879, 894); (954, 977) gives 0.0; 238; 236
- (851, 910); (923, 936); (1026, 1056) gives 0.4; 237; 237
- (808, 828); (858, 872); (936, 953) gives 0.2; 243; 237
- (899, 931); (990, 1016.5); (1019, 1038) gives -1.0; 231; 244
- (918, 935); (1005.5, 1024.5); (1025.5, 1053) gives -0.8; 230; 237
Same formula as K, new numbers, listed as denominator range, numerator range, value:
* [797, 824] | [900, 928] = 0.93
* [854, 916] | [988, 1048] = 1.04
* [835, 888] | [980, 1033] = 1.04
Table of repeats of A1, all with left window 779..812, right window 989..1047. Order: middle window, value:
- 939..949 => 0.03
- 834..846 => 0.05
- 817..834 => 0.04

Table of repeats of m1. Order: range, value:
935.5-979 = 236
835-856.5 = 237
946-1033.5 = 243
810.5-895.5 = 238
